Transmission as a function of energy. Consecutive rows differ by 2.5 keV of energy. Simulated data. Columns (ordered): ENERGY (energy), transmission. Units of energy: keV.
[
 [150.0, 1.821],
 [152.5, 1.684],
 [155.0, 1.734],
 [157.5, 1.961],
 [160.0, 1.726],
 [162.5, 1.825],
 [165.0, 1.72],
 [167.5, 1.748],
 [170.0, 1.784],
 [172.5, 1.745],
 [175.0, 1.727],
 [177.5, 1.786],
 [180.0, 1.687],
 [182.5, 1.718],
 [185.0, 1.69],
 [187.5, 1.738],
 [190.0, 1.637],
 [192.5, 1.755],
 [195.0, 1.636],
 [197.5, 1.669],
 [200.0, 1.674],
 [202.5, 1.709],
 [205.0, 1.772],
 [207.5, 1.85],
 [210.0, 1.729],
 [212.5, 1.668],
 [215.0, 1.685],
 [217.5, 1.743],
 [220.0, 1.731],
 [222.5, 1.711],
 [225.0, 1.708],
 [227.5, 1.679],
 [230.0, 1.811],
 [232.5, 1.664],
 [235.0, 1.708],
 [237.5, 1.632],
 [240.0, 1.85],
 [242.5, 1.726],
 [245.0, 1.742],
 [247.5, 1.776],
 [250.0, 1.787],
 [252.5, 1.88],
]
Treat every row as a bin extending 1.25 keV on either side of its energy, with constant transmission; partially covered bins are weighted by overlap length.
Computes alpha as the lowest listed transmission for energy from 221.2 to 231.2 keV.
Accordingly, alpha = 1.679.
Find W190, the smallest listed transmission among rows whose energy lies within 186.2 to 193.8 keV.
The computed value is 1.637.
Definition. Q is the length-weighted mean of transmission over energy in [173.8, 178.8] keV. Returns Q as 1.76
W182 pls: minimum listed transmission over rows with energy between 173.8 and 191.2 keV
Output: 1.637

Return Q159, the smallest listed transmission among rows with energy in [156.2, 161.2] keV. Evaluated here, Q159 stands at 1.726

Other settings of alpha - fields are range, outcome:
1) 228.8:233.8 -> 1.664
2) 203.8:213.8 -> 1.668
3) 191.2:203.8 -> 1.636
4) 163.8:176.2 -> 1.72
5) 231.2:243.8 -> 1.632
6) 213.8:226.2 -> 1.685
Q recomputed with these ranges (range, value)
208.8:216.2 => 1.69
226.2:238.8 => 1.7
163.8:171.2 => 1.75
